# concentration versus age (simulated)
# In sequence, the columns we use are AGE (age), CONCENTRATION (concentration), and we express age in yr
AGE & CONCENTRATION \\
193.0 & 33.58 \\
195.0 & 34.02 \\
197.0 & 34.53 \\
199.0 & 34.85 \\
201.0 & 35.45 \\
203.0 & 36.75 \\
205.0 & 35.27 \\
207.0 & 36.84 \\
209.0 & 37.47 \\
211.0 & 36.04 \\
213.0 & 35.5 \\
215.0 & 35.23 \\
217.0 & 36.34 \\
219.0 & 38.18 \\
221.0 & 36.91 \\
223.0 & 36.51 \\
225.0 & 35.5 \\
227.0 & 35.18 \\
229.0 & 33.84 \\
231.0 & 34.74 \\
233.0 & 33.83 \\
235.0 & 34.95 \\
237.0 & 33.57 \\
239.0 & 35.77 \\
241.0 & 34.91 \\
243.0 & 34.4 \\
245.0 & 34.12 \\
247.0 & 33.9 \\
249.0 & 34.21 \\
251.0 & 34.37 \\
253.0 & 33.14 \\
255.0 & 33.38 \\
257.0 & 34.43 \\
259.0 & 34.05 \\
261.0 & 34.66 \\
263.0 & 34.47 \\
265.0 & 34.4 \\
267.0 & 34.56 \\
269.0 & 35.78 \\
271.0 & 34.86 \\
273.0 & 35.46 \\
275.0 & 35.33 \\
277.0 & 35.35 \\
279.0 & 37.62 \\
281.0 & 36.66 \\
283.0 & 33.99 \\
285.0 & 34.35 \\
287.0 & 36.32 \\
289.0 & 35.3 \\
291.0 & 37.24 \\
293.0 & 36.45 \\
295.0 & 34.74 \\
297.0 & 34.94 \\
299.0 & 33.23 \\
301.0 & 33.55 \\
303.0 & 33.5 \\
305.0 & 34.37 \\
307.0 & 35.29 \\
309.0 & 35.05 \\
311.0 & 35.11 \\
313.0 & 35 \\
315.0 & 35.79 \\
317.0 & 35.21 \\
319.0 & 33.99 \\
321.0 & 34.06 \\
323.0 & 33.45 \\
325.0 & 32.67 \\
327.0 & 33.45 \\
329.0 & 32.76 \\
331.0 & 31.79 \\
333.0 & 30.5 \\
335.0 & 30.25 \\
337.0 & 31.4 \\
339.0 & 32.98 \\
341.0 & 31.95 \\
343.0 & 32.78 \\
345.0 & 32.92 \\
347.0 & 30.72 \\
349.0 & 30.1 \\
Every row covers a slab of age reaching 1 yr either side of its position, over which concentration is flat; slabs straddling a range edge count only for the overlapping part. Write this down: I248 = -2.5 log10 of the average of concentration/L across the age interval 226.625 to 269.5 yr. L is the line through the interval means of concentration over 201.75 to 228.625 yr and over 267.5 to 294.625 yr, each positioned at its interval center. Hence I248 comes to 0.05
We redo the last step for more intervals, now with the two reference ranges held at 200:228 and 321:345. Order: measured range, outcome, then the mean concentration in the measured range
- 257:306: -0.033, 35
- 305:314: -0.063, 35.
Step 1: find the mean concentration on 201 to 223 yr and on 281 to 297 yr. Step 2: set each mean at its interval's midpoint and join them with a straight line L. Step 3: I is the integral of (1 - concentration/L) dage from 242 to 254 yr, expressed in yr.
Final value 0.7 yr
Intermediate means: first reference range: 36.4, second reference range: 35.5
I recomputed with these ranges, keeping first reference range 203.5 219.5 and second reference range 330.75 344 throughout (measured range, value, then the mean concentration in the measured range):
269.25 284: -0.7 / 35.6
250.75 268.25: 0.2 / 34.2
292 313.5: -1.1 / 34.6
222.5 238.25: 0.4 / 34.7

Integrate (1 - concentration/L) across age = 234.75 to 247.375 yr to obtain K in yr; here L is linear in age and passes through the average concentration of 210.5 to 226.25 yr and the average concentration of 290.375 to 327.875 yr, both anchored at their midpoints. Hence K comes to 0.5 yr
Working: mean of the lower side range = 36.3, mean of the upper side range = 34.6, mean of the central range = 34.5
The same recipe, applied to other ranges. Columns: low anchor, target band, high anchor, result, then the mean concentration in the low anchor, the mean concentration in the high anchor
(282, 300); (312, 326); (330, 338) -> -0.8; 35.2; 31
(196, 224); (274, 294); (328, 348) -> -1.3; 36.1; 31.8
